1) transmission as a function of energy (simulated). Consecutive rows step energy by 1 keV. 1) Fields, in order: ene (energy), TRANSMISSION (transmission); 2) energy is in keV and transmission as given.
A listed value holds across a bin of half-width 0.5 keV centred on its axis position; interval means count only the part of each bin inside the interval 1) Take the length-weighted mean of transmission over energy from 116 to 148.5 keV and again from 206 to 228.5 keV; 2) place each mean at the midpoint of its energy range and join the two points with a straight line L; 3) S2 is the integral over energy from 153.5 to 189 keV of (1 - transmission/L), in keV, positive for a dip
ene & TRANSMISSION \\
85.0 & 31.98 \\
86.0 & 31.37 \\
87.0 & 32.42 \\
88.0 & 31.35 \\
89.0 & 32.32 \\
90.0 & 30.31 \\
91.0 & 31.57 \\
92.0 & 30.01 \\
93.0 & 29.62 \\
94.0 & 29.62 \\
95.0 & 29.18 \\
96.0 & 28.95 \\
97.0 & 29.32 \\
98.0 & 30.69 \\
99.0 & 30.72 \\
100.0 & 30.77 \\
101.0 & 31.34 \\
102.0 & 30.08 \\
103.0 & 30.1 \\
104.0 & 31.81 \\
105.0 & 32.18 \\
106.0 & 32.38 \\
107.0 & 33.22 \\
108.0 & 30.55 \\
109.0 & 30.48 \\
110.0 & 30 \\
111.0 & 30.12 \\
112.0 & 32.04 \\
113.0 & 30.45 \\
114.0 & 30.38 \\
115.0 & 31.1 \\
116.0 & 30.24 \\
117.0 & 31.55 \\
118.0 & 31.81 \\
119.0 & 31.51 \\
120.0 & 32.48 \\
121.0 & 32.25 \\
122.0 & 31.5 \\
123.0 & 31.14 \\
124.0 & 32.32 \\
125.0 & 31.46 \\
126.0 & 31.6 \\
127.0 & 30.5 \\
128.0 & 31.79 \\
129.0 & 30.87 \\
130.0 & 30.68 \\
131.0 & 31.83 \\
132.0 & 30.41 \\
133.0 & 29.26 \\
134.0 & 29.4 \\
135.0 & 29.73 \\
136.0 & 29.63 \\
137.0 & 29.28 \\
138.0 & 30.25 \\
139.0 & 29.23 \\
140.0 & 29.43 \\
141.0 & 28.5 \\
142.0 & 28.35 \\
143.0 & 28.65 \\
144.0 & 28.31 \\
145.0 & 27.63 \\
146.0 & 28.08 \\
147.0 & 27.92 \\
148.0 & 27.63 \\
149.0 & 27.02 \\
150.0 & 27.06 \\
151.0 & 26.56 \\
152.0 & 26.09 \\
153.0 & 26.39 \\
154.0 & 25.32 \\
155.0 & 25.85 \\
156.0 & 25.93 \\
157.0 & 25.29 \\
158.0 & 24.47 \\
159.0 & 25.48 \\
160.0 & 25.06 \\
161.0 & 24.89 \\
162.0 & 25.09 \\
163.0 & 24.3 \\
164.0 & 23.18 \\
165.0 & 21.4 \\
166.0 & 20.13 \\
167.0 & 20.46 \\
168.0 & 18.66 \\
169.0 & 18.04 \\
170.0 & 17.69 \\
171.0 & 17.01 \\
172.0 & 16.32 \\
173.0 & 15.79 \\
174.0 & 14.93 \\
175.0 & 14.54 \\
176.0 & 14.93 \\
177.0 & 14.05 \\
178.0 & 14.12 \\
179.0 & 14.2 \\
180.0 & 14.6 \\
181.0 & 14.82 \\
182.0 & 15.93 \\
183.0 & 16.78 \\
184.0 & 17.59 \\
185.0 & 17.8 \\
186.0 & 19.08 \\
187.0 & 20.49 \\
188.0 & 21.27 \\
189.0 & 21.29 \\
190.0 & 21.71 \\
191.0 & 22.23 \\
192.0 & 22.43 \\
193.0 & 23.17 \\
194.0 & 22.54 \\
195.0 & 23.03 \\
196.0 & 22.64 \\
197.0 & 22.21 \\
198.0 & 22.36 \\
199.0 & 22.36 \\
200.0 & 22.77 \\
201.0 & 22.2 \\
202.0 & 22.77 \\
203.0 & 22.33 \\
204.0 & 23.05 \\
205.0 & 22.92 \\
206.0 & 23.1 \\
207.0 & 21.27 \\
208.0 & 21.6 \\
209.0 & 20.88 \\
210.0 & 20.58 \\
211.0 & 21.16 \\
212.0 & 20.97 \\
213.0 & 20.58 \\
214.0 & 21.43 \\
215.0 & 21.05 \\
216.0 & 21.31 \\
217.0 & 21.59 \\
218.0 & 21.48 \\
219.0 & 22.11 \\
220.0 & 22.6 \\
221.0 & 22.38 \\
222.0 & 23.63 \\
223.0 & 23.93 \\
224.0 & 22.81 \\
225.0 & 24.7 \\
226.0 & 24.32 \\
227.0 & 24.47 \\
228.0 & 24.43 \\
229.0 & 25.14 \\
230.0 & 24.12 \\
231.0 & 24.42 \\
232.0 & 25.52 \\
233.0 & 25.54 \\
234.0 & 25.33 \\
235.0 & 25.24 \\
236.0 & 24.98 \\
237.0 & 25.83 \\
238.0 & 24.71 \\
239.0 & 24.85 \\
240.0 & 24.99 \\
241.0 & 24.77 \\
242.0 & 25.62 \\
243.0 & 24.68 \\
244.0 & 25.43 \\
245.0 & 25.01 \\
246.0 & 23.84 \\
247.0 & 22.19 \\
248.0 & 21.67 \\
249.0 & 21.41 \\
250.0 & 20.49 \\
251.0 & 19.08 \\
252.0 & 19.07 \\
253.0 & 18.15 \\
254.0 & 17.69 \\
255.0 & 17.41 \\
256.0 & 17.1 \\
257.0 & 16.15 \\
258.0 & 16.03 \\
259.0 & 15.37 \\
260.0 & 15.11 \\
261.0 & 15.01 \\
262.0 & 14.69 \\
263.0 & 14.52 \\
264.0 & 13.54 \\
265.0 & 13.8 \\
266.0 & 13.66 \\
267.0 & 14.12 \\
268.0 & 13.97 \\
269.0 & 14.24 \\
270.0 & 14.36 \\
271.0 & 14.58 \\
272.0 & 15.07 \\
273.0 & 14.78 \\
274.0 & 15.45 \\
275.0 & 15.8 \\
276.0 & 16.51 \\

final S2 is 9.4 keV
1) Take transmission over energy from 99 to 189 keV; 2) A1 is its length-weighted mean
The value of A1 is 26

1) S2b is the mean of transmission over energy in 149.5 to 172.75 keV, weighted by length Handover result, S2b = 23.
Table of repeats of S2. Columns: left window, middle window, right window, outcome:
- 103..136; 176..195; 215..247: 5.9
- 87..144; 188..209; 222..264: 2.1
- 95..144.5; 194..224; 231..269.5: 1.7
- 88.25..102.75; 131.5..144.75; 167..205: -2.2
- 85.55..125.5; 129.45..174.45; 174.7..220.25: 0.6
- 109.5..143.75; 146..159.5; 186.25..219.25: 0.6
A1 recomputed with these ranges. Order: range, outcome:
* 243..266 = 18.3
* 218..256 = 23.2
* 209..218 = 21.1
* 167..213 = 19.6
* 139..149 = 28.3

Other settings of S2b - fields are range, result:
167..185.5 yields 16.1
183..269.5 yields 21.2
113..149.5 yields 30.1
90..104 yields 30.2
